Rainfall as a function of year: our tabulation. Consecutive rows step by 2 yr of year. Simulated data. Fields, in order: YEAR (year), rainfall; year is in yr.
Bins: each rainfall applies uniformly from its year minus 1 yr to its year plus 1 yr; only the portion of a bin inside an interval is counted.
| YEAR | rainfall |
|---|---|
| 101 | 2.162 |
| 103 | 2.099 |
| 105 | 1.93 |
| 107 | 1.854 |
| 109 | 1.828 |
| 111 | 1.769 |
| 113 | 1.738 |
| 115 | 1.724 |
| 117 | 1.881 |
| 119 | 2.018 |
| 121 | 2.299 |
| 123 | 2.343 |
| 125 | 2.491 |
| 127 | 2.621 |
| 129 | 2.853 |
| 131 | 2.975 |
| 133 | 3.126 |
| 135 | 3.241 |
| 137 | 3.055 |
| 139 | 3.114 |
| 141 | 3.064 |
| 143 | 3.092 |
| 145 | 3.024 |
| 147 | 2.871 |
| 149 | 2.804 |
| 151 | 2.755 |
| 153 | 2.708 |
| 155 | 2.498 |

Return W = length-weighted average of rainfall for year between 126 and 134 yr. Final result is 2.89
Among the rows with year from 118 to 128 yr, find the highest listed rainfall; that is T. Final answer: 2.621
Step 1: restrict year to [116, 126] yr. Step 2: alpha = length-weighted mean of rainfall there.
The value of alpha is 2.21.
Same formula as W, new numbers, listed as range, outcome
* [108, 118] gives 1.79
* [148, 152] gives 2.78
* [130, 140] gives 3.1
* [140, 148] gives 3.01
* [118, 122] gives 2.16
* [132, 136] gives 3.18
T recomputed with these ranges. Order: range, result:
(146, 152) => 2.871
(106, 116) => 1.854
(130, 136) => 3.241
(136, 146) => 3.114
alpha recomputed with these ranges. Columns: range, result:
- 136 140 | 3.08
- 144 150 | 2.9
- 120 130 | 2.52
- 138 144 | 3.09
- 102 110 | 1.93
